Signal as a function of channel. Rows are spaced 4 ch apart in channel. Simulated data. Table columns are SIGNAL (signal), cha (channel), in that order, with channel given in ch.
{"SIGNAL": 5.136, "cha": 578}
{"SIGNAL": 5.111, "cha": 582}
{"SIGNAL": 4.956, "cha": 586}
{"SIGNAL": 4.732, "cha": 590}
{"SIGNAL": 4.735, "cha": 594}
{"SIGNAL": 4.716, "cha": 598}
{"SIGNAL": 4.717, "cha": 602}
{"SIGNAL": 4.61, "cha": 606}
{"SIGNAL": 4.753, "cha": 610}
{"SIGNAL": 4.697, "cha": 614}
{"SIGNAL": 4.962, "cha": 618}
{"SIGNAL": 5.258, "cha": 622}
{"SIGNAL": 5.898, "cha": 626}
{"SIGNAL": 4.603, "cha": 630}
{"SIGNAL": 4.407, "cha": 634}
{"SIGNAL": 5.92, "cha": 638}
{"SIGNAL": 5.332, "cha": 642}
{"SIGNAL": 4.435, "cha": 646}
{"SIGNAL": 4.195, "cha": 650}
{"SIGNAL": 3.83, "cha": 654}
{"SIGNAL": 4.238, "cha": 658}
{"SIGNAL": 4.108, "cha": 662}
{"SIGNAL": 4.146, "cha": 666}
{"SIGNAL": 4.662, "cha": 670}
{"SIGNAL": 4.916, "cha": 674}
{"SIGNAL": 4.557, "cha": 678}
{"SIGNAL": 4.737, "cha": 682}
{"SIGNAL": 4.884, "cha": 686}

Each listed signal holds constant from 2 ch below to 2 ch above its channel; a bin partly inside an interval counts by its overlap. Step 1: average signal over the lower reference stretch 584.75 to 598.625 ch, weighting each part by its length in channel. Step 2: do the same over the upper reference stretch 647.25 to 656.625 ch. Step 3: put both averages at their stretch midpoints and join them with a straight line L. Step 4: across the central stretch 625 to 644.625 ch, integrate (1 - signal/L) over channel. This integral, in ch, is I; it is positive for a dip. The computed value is -4.18 ch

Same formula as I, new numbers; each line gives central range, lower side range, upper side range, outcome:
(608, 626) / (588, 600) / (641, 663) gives -1.8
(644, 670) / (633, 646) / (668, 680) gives 3.9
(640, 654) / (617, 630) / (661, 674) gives 0.8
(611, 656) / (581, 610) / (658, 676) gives -2.6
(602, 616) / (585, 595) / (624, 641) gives 0.8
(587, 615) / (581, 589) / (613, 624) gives 1.5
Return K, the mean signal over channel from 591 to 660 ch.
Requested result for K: 4.78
